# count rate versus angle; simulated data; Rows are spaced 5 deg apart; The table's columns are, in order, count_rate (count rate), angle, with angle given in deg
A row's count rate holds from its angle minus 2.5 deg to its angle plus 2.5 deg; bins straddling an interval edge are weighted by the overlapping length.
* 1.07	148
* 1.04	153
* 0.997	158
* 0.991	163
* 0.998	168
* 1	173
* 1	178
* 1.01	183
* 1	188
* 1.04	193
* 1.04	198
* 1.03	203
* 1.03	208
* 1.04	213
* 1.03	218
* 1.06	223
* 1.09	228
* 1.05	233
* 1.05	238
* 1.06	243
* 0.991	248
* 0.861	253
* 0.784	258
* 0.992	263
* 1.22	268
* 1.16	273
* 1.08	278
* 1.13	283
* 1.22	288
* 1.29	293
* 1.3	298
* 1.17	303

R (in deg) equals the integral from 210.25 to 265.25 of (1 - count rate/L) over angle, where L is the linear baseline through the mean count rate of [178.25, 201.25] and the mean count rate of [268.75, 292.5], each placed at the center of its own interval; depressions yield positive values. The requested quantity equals 4.7 deg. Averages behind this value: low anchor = 1.02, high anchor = 1.16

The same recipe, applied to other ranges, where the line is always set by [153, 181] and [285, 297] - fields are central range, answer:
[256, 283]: 3.41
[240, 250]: 1.14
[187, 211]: 0.82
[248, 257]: 2.23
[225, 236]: 0.61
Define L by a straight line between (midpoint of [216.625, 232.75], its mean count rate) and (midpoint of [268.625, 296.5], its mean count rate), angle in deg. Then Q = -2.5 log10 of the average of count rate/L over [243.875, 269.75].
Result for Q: 0.167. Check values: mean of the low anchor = 1.06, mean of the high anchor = 1.18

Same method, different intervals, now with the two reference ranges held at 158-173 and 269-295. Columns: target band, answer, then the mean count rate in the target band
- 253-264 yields 0.297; 0.868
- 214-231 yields 0.027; 1.06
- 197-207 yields 0.020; 1.03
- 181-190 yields 0.023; 1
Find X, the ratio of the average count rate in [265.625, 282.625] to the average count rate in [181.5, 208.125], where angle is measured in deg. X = 1.1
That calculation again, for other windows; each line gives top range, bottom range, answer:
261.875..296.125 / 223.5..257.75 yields 1.16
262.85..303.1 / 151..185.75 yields 1.18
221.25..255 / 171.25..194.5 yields 1.02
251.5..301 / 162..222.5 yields 1.09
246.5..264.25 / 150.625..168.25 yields 0.89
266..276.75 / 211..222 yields 1.13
